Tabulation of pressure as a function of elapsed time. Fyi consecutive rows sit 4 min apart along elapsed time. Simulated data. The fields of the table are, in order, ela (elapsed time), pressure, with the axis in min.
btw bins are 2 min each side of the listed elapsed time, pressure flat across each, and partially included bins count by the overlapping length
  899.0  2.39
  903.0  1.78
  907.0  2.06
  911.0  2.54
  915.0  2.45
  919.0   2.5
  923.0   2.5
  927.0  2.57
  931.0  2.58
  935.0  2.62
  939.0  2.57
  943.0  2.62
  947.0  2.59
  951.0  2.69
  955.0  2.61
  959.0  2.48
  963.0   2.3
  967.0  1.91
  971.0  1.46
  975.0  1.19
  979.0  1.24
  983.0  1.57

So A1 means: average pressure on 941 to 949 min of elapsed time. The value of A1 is 2.6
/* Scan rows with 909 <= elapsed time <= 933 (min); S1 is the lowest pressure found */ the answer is 2.45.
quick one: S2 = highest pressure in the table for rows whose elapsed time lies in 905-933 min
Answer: 2.58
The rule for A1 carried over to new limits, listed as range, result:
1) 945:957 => 2.63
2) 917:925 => 2.5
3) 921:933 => 2.55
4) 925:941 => 2.58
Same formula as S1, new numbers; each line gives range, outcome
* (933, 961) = 2.48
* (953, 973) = 1.46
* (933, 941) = 2.57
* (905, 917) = 2.06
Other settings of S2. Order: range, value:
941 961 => 2.69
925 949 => 2.62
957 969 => 2.48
